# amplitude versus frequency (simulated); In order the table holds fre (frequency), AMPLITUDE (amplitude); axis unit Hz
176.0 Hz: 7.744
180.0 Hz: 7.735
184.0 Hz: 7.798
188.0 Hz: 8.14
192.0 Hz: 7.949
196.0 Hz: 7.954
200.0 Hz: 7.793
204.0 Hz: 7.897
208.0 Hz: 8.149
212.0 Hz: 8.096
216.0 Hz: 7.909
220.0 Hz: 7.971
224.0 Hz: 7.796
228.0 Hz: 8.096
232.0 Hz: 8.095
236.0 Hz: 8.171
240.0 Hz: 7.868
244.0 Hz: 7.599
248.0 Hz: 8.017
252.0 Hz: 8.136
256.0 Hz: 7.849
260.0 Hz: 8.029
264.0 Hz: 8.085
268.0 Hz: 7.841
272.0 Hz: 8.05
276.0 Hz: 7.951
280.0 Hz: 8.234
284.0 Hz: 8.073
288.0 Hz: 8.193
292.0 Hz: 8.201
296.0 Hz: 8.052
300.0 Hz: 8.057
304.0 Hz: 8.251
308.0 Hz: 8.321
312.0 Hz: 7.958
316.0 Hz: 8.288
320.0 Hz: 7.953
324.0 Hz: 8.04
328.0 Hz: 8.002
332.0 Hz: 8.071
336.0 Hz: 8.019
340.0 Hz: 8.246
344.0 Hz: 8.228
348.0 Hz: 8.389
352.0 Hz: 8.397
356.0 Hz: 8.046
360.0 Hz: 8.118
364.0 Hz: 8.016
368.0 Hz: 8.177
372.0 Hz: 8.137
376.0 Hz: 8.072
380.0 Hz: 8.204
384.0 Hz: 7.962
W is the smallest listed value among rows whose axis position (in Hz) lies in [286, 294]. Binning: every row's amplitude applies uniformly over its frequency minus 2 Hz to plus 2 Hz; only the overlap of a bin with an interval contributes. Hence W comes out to 8.193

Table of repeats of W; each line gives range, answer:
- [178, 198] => 7.735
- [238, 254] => 7.599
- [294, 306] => 8.052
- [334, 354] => 8.019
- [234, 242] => 7.868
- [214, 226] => 7.796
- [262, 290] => 7.841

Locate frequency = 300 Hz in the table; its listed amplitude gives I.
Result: 8.057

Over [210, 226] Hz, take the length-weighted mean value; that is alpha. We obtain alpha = 7.94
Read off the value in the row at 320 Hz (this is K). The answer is 7.953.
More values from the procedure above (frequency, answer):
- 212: 8.096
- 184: 7.798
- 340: 8.246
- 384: 7.962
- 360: 8.118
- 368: 8.177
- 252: 8.136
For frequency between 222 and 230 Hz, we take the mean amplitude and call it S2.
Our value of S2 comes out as 7.95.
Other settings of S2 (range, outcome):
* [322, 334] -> 8.04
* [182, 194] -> 7.96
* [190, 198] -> 7.95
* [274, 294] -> 8.13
